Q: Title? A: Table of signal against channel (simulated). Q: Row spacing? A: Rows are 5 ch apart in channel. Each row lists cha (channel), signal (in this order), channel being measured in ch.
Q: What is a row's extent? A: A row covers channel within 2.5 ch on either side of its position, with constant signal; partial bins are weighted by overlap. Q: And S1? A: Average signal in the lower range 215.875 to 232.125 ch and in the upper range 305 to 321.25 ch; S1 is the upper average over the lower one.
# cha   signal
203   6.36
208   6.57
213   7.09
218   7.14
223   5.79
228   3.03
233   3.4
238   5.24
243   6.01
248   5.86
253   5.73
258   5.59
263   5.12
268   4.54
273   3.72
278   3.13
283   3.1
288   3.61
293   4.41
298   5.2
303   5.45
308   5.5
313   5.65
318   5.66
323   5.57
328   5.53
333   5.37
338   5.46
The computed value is 1.1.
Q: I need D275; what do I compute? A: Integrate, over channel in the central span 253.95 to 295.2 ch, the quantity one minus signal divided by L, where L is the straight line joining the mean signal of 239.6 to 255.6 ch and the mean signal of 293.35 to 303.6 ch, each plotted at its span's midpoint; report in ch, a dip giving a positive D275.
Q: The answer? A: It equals 9.5 ch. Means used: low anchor 5.83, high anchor 5.11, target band 4.21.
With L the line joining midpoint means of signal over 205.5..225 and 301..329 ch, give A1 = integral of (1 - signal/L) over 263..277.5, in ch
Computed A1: 4.6 ch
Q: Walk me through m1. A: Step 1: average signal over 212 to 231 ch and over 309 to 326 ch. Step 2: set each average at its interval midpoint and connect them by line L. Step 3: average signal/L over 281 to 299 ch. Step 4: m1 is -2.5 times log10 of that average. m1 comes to 0.363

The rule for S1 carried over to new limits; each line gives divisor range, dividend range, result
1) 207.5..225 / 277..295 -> 0.54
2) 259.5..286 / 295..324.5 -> 1.38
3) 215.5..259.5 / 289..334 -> 1.00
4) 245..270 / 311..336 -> 1.03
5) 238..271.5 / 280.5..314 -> 0.86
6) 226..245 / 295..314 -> 1.22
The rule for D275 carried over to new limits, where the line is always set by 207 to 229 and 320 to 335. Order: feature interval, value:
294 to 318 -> 0.87 ch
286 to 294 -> 2.44 ch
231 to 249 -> 2.54 ch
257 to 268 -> 1.33 ch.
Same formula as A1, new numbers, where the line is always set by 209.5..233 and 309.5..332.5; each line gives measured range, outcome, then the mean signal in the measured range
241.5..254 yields -0.7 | 5.87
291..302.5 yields 1.3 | 4.93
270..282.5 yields 4.8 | 3.42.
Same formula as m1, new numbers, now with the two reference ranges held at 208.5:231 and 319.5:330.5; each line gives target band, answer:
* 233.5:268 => 0.06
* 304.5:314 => 0.01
